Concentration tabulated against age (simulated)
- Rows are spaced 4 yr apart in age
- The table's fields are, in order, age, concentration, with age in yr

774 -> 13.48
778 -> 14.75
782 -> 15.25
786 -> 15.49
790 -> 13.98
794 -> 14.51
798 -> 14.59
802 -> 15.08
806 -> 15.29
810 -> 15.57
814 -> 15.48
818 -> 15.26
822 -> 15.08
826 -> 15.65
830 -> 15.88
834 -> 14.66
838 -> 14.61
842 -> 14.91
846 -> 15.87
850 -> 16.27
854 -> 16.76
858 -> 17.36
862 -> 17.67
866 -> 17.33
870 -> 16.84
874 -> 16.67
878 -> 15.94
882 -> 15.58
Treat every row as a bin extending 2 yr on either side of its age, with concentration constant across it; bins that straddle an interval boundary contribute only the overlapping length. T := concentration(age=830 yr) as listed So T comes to 15.88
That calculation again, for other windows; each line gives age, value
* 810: 15.57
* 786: 15.49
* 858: 17.36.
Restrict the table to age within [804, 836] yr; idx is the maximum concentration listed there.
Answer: 15.88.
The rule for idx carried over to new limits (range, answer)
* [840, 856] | 16.76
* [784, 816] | 15.57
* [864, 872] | 17.33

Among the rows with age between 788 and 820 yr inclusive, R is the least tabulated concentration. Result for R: 13.98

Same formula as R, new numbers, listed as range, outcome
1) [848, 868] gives 16.27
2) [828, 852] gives 14.61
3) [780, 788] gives 15.25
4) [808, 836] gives 14.66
